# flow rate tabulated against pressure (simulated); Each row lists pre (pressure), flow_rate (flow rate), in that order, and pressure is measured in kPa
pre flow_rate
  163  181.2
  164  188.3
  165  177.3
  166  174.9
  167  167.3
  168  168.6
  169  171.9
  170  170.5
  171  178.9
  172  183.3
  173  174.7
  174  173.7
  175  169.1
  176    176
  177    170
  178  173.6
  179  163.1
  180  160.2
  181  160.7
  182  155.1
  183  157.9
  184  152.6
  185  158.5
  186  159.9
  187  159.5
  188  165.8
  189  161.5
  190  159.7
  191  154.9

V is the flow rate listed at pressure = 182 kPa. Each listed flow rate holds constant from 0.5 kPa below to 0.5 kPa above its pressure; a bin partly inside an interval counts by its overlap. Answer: 155.1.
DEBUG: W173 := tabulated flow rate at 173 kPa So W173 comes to 174.7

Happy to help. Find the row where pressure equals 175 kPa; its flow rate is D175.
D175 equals 169.1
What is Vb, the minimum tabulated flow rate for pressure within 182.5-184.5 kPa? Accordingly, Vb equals 152.6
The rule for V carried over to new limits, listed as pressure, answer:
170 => 170.5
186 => 159.9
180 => 160.2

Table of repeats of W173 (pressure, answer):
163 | 181.2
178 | 173.6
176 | 176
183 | 157.9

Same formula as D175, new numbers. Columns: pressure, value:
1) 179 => 163.1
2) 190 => 159.7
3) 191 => 154.9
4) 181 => 160.7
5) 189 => 161.5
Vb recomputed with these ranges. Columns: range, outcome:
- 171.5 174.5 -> 173.7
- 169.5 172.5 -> 170.5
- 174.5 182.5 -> 155.1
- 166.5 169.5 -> 167.3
